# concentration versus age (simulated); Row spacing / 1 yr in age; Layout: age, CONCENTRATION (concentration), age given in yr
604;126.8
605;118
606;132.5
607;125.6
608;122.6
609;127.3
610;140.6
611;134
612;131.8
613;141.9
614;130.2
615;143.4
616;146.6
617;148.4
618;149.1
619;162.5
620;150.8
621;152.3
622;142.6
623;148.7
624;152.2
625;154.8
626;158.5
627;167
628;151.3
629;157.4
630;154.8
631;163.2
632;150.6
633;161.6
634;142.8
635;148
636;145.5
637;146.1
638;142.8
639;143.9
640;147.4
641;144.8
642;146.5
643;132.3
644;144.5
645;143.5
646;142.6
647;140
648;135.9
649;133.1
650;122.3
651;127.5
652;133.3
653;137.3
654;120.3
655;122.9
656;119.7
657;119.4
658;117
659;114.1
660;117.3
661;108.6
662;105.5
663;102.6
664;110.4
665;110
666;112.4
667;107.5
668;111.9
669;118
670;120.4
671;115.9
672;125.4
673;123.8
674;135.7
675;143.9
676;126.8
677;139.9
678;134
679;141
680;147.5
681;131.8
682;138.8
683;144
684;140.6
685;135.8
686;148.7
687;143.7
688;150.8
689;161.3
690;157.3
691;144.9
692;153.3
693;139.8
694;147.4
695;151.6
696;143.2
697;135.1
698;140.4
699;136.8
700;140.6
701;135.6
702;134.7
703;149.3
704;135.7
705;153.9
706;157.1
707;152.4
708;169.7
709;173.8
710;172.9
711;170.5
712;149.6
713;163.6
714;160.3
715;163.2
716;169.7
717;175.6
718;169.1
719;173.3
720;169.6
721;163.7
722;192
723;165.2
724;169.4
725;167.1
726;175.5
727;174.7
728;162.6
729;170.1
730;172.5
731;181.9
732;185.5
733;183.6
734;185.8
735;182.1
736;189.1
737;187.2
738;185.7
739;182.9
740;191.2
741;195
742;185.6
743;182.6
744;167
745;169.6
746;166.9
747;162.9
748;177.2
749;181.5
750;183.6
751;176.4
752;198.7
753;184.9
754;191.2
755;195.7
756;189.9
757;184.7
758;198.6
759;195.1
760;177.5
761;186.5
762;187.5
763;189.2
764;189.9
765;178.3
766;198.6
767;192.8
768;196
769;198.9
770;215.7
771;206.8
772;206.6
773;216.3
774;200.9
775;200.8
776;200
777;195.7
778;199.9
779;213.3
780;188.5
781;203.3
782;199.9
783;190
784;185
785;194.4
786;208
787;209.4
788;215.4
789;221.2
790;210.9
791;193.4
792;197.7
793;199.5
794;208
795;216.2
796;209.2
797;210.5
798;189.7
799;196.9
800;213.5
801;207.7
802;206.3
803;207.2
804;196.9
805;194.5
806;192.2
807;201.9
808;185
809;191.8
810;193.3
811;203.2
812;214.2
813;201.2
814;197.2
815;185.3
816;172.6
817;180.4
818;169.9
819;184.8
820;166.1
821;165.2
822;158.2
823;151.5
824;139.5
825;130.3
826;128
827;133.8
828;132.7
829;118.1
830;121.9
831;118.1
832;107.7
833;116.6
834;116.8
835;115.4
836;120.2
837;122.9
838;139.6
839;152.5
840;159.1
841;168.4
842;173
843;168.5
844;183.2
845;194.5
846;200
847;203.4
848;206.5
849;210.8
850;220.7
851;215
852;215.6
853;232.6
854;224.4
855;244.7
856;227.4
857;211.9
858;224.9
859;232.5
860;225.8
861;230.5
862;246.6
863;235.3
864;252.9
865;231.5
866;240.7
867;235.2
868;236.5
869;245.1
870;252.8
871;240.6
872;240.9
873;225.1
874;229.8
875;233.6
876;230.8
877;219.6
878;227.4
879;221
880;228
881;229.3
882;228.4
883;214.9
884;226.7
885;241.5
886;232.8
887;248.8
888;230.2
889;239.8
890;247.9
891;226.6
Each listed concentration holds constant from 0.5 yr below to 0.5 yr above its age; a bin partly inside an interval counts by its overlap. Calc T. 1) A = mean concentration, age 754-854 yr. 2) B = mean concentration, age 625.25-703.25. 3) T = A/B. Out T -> 1.4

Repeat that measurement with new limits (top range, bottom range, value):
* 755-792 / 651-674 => 1.69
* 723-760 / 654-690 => 1.42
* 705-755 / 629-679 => 1.33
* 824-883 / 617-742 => 1.32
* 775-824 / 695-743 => 1.17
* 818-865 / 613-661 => 1.25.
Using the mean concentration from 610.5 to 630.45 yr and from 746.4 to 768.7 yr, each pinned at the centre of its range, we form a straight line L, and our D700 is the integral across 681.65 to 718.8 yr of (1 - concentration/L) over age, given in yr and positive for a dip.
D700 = 4.2 yr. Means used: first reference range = 149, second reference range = 187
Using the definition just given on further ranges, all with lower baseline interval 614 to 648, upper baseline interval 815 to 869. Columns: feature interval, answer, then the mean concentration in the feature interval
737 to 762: -2.5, 184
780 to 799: -3.2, 203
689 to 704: 1.4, 144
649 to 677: 6.1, 120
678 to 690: 1.0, 144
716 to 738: -1.6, 176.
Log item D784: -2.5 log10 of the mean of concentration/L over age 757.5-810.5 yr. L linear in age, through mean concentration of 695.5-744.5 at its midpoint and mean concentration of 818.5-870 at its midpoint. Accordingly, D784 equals -0.14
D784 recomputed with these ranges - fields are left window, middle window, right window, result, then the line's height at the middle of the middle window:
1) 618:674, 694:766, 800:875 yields -0.082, 159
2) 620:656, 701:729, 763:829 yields 0.022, 167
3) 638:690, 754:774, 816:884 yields -0.188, 164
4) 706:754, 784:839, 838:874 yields 0.147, 202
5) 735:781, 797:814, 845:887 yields 0.038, 207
